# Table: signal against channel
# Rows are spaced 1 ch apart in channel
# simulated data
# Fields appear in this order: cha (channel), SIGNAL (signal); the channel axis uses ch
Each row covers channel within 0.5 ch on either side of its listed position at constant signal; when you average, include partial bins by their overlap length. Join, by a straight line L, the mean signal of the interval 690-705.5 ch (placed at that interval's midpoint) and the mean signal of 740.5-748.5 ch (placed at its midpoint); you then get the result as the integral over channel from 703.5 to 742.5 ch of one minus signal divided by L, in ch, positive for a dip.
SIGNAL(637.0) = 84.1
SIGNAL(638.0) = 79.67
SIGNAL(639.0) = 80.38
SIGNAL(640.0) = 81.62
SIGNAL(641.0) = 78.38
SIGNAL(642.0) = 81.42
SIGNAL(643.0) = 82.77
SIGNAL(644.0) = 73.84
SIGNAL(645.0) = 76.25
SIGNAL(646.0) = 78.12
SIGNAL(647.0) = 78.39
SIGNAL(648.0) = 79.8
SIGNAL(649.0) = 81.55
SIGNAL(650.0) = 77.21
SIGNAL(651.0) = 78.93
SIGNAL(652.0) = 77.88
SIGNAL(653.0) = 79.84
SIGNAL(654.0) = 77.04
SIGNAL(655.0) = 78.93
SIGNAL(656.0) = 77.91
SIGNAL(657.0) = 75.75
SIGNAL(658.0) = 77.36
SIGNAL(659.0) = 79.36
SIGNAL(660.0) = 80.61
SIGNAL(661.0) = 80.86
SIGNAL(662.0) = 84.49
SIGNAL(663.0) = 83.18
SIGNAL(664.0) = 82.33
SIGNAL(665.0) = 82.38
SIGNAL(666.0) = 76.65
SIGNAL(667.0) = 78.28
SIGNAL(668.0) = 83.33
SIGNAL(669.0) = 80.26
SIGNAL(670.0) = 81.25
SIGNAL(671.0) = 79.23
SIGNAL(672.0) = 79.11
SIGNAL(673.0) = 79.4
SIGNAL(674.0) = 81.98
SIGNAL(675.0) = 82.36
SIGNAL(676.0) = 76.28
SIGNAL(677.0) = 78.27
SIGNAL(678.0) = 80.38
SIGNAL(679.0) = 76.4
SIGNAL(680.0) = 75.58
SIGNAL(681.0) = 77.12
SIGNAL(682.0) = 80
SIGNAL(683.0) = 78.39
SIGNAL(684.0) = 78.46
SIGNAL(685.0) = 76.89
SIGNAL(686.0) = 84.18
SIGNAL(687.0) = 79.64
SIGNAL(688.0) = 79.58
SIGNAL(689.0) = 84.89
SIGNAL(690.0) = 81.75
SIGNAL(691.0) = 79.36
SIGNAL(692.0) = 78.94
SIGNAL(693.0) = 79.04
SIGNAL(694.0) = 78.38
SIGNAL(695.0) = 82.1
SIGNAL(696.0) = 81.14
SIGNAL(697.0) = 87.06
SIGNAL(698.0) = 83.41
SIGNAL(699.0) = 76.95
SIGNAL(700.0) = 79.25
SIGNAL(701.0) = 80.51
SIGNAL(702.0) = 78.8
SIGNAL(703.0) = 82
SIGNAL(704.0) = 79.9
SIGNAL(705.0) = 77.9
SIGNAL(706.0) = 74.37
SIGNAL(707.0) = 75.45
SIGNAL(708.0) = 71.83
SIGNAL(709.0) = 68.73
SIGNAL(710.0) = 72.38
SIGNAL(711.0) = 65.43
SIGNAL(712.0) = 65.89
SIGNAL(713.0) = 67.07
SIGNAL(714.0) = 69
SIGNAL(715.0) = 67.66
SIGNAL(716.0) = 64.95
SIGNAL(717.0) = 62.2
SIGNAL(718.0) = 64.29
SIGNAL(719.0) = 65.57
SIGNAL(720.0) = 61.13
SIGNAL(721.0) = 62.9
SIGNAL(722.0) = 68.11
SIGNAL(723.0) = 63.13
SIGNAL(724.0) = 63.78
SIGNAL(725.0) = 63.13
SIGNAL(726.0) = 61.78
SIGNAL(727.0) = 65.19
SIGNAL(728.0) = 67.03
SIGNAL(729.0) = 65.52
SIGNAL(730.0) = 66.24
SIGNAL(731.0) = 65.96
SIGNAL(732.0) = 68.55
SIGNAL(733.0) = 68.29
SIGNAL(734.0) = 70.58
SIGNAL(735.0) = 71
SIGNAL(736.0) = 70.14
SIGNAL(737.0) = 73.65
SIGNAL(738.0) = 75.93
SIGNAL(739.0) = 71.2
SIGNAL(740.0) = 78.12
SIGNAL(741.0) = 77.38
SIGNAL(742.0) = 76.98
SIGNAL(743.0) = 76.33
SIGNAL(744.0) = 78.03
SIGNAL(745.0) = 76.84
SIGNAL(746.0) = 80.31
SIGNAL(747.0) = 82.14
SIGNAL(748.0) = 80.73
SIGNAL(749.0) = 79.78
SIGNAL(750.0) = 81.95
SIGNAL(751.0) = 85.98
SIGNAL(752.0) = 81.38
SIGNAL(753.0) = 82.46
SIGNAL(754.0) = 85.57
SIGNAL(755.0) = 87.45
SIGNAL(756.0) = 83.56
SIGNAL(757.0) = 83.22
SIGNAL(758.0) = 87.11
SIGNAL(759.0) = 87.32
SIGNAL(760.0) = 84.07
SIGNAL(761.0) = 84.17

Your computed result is 5.1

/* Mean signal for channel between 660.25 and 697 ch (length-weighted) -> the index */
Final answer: 80.2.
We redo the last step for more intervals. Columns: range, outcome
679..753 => 74.3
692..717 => 75.2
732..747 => 74.7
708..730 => 65.6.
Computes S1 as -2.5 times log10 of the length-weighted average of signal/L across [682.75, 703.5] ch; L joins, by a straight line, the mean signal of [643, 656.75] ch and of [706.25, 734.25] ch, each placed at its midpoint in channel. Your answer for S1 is -0.136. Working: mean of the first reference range 78.3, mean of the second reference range 66.5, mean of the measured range 80.5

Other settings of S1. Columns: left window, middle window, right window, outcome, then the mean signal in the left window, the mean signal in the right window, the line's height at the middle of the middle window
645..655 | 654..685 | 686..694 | 0.00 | 78.6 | 80.6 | 79.6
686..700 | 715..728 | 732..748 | 0.20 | 81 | 75.1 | 77.4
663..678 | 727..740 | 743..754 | 0.16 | 80.2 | 81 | 80.8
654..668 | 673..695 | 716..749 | -0.04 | 79.9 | 70.1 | 76.7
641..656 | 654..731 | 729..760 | 0.04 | 78.7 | 77.7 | 78.2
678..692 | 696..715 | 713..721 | -0.07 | 79.4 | 65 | 70.2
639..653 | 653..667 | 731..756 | -0.01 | 79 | 77.4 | 78.8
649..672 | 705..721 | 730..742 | 0.10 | 79.7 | 71.9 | 74.3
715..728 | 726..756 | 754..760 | 0.01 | 64.1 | 85.6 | 75.9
